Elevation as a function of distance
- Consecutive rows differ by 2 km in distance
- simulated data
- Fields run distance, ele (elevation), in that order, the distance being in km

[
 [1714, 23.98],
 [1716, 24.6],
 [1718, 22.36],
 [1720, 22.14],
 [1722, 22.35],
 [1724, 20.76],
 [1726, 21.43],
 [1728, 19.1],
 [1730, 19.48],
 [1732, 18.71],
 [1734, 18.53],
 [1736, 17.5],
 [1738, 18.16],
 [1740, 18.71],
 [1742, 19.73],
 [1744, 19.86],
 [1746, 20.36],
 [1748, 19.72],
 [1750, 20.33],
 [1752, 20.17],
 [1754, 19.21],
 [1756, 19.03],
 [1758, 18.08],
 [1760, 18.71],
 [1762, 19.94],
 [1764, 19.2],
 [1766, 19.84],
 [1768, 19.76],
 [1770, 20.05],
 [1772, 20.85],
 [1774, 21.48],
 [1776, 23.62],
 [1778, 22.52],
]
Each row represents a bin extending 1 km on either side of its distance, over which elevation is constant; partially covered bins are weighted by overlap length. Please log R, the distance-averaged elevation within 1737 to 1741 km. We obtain 18.4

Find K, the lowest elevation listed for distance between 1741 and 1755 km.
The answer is 19.21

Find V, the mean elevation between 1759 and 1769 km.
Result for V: 19.5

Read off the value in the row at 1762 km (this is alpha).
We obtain 19.94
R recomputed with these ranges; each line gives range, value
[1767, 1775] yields 20.5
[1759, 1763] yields 19.3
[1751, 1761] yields 19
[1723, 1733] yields 19.9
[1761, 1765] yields 19.6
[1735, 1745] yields 18.8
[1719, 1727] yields 21.7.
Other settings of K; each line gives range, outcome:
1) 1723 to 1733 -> 18.71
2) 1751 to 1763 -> 18.08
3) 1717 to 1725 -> 20.76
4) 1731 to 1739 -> 17.5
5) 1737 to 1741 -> 18.16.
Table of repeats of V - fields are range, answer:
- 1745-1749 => 20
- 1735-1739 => 17.8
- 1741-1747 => 20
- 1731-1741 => 18.3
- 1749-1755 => 19.9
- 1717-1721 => 22.2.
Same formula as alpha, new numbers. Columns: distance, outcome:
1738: 18.16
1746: 20.36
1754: 19.21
